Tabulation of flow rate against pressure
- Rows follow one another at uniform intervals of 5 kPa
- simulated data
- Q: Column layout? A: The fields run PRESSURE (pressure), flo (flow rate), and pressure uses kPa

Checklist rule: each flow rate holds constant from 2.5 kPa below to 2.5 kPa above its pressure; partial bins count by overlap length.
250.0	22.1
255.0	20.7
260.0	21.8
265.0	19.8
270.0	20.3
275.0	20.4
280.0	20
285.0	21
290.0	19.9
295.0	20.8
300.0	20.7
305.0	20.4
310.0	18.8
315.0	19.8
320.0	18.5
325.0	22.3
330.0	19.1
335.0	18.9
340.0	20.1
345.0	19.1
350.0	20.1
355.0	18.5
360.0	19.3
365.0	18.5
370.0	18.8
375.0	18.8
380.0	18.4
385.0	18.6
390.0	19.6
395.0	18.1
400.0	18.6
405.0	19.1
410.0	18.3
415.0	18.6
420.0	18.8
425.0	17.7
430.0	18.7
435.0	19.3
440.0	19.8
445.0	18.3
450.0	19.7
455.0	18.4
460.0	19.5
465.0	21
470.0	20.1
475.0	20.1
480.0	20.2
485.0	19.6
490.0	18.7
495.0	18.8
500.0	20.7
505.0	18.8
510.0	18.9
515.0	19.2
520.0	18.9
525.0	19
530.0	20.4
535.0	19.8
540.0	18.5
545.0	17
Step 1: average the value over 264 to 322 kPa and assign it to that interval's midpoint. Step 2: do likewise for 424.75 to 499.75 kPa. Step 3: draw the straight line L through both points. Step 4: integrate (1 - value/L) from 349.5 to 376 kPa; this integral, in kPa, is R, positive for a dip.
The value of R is 1.16 kPa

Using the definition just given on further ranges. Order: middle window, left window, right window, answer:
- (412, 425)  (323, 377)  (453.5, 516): 0.7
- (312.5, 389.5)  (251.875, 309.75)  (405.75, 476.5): 2.5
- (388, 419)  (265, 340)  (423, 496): 1.4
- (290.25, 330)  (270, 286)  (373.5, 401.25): -0.4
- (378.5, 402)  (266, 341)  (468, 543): 1.3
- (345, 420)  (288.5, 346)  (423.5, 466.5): 2.7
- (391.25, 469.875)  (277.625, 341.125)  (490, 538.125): 2.6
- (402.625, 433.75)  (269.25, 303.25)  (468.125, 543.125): 2.0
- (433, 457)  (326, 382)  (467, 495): 0.5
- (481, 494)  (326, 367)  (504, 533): 0.0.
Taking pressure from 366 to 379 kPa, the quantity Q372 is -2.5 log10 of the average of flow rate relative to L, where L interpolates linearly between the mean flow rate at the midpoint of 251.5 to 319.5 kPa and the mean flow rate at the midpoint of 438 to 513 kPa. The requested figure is 0.07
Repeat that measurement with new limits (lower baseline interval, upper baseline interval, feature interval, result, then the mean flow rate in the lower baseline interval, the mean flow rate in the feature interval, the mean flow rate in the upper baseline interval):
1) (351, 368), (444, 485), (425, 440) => 0.03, 18.9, 18.9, 19.7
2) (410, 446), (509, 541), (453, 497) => -0.03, 18.7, 19.6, 19.3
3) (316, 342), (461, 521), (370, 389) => 0.06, 19.8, 18.7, 19.6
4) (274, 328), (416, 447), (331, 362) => 0.02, 20.2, 19.3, 18.8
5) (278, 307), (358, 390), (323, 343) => -0.02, 20.5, 20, 18.8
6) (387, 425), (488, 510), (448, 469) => -0.04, 18.7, 19.7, 19.2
